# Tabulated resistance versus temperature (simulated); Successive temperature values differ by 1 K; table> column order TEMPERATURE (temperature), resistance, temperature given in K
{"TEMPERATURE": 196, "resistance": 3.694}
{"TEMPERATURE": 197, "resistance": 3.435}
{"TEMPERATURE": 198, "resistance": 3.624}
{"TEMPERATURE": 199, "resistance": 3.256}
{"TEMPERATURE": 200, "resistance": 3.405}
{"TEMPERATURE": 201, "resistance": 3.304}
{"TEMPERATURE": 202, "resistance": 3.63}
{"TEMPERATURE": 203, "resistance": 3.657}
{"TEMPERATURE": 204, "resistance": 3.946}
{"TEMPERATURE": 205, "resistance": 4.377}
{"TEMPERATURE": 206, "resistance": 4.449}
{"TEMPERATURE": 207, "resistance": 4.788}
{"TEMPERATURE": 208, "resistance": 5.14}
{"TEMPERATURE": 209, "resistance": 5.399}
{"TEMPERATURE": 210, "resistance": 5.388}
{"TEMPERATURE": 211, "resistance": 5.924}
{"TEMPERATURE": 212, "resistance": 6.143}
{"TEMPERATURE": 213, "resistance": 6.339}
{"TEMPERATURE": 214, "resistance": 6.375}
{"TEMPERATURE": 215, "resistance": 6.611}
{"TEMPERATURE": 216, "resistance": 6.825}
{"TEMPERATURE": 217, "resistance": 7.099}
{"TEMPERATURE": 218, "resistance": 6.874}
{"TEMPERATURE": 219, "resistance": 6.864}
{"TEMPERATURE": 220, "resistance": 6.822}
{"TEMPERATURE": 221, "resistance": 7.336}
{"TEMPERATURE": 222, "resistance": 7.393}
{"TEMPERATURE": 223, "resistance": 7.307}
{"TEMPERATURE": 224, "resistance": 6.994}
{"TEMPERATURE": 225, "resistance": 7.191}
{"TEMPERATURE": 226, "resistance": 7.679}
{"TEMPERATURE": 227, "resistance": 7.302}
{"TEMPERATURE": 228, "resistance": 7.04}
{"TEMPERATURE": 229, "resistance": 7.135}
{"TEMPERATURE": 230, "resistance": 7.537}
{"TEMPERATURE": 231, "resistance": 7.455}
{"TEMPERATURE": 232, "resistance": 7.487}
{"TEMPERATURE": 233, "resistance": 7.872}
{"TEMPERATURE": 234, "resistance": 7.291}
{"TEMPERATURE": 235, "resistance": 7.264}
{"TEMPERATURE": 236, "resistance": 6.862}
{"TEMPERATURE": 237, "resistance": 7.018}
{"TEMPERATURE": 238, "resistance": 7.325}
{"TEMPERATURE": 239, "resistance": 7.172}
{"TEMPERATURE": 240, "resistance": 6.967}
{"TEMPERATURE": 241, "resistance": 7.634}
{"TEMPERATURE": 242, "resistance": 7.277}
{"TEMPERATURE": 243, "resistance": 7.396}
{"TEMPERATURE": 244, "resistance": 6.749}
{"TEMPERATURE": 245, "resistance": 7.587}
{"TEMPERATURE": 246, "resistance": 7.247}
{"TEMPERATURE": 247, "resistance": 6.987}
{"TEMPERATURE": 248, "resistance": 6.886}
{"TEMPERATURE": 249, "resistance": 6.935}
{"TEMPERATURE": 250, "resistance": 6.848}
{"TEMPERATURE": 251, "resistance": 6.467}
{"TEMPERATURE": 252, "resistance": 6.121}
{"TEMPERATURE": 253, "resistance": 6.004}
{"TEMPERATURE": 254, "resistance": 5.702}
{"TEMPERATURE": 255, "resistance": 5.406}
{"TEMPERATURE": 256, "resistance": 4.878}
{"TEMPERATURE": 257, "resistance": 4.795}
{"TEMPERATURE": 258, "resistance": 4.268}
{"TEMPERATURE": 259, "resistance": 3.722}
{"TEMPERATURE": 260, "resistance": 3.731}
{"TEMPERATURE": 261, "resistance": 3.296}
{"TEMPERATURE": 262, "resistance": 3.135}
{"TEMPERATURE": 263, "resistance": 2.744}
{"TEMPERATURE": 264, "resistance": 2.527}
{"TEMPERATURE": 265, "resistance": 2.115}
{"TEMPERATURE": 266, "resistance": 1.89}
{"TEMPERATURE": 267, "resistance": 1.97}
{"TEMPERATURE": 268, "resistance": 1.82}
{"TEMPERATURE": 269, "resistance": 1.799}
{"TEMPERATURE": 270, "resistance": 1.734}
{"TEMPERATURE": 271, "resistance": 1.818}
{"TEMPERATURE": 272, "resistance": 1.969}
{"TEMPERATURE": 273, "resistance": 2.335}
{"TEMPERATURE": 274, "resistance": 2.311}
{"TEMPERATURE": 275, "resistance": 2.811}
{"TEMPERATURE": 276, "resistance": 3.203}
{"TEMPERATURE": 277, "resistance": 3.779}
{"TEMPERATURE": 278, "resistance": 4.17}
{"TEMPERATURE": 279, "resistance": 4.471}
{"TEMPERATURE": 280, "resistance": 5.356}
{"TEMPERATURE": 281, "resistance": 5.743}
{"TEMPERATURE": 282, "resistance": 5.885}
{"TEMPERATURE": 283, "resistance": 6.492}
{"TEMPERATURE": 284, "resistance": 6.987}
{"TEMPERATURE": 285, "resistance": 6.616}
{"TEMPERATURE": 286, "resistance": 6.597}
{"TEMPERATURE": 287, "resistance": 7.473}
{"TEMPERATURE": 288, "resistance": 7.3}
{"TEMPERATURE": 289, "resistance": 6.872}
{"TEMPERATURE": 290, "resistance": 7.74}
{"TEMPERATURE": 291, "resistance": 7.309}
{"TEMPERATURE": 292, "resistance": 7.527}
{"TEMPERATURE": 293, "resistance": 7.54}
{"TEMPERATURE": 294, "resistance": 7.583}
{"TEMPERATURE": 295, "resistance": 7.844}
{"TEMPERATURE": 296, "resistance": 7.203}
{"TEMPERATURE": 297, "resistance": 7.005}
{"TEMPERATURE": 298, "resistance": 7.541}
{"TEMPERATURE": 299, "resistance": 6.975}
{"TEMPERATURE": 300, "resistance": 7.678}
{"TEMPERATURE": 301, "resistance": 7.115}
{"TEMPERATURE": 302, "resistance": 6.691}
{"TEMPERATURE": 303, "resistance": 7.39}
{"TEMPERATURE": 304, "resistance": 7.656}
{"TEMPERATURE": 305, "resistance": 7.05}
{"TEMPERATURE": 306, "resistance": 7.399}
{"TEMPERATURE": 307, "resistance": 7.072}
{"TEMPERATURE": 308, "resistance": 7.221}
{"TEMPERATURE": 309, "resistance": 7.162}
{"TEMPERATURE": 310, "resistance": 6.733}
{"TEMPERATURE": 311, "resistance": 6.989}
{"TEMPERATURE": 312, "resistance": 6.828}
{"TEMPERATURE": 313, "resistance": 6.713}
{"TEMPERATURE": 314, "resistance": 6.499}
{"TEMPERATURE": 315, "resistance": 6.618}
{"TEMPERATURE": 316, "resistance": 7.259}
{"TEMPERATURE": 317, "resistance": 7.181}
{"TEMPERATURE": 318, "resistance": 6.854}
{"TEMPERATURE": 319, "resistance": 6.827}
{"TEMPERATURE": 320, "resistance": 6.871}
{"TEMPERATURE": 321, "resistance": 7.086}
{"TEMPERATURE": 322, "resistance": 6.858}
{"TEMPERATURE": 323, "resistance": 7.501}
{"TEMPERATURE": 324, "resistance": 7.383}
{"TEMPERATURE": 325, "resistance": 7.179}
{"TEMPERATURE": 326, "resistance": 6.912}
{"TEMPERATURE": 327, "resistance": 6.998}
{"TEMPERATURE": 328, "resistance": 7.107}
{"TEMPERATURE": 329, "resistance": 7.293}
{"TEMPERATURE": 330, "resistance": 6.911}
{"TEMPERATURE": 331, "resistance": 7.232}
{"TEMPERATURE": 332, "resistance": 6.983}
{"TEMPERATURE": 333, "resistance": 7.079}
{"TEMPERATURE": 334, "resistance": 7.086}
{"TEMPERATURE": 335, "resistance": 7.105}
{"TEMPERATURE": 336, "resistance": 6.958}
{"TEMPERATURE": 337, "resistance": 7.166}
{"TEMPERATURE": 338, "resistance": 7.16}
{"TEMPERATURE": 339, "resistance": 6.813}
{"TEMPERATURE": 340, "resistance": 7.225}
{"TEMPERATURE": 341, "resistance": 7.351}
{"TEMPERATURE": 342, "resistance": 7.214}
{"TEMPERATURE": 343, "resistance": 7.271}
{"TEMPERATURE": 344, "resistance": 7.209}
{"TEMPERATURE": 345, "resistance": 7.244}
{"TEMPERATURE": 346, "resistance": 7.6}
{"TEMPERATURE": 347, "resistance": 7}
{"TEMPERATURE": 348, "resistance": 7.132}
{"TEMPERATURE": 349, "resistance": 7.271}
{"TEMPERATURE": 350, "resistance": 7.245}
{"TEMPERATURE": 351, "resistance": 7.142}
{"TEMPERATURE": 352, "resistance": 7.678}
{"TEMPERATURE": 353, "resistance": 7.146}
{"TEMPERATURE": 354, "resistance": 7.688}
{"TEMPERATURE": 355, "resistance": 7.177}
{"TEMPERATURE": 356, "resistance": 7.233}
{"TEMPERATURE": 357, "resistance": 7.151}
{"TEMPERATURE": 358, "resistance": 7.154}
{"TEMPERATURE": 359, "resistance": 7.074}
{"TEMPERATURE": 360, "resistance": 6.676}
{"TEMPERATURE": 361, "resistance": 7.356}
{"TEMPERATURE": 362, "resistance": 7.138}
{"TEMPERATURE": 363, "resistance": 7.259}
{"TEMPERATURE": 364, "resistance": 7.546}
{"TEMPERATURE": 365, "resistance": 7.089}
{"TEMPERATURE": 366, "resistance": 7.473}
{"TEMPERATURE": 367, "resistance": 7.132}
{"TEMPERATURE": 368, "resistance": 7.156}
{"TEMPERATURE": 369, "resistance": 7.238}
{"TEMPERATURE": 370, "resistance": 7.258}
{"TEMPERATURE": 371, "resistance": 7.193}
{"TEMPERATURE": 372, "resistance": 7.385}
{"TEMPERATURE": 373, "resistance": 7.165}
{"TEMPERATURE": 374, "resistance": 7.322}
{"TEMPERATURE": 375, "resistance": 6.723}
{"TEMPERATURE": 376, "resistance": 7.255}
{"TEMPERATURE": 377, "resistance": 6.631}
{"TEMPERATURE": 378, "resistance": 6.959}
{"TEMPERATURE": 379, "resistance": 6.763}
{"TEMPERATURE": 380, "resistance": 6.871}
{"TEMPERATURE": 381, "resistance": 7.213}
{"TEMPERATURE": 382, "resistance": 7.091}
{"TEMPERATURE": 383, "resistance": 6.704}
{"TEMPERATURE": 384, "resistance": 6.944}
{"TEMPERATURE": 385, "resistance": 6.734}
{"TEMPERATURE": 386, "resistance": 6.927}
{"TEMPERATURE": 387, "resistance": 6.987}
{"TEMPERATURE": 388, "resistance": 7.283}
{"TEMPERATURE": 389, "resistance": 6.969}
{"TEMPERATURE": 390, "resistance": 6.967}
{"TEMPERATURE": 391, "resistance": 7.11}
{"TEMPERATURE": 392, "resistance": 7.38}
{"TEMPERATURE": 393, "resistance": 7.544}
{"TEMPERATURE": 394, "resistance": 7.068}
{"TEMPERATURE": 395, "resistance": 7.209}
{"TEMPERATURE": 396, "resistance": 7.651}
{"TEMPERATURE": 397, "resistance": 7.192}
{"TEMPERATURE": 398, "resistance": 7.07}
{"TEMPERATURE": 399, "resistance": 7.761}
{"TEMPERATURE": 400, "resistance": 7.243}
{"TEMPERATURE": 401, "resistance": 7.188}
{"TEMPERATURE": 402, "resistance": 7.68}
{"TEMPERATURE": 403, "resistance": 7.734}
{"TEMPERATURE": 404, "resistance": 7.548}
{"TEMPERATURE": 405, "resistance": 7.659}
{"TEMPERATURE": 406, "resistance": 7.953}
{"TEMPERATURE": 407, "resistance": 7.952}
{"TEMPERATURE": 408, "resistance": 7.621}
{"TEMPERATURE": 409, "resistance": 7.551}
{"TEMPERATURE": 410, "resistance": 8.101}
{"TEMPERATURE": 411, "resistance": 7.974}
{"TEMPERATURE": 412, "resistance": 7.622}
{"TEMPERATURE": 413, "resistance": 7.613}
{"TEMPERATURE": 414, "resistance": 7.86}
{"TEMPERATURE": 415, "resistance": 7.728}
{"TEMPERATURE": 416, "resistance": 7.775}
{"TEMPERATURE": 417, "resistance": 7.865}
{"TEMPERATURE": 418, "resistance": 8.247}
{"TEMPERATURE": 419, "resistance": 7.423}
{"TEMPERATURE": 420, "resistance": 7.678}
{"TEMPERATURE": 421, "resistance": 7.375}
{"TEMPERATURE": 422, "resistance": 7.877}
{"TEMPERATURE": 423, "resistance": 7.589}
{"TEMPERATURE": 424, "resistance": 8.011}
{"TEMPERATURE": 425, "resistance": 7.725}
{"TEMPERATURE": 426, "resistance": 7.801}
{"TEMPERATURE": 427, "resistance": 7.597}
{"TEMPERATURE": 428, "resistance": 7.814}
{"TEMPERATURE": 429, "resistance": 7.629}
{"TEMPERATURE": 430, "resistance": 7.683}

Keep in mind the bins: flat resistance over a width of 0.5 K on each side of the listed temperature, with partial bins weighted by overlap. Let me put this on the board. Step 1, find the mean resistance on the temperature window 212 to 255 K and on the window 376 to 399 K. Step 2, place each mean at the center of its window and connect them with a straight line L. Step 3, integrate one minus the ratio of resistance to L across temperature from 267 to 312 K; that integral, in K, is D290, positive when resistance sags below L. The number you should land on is 7.7 K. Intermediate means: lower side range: 7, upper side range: 7.08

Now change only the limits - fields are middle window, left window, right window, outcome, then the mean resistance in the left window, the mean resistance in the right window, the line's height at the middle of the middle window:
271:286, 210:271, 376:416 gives 4.43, 5.91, 7.34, 6.26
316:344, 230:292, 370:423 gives -3.12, 5.37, 7.37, 6.39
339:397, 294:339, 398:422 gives 2.03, 7.1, 7.69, 7.43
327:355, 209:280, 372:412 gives -2.12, 5.56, 7.28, 6.69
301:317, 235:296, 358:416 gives -2.62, 5.34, 7.29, 6.04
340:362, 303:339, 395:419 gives 0.09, 7.06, 7.66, 7.27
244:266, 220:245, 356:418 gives 6.65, 7.28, 7.31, 7.28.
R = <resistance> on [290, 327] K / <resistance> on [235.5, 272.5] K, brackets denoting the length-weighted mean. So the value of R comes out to 1.43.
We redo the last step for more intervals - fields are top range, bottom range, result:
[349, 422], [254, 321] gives 1.33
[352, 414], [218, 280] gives 1.34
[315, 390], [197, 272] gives 1.28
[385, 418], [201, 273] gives 1.33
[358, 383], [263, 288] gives 1.84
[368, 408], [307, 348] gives 1.02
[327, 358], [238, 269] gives 1.39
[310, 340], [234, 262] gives 1.13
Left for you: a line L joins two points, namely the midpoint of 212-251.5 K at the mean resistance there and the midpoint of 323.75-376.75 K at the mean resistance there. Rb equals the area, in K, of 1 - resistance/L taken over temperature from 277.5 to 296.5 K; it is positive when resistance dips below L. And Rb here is 1.3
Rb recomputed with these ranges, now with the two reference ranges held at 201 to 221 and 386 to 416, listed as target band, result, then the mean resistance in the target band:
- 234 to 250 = -3.4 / 7.15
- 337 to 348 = -0.5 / 7.2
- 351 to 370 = -0.4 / 7.24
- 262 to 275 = 8.5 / 2.15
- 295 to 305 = -1.2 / 7.27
